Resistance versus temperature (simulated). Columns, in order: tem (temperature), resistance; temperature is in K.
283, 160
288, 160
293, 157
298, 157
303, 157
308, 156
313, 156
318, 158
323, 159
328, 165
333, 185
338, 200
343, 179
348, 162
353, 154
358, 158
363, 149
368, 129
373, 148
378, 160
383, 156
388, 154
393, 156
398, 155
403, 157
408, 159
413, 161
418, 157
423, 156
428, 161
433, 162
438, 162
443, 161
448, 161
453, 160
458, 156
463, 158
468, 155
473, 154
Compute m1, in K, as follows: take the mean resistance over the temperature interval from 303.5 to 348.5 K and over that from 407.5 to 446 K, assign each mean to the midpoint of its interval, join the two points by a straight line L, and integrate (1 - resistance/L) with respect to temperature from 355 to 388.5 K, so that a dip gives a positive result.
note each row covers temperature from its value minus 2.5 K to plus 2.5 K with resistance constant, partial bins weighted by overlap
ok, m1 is 2.90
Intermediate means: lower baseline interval 169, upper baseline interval 160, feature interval 150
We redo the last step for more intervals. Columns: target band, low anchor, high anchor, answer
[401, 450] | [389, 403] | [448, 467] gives -0.9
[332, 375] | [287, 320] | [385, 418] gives -1.4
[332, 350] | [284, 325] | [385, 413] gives -2.8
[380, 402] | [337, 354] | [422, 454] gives 1.5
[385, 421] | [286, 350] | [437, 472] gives 1.0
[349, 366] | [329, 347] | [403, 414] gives 2.3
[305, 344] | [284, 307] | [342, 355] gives -2.0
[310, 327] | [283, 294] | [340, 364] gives 0.2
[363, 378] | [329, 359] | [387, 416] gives 2.0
